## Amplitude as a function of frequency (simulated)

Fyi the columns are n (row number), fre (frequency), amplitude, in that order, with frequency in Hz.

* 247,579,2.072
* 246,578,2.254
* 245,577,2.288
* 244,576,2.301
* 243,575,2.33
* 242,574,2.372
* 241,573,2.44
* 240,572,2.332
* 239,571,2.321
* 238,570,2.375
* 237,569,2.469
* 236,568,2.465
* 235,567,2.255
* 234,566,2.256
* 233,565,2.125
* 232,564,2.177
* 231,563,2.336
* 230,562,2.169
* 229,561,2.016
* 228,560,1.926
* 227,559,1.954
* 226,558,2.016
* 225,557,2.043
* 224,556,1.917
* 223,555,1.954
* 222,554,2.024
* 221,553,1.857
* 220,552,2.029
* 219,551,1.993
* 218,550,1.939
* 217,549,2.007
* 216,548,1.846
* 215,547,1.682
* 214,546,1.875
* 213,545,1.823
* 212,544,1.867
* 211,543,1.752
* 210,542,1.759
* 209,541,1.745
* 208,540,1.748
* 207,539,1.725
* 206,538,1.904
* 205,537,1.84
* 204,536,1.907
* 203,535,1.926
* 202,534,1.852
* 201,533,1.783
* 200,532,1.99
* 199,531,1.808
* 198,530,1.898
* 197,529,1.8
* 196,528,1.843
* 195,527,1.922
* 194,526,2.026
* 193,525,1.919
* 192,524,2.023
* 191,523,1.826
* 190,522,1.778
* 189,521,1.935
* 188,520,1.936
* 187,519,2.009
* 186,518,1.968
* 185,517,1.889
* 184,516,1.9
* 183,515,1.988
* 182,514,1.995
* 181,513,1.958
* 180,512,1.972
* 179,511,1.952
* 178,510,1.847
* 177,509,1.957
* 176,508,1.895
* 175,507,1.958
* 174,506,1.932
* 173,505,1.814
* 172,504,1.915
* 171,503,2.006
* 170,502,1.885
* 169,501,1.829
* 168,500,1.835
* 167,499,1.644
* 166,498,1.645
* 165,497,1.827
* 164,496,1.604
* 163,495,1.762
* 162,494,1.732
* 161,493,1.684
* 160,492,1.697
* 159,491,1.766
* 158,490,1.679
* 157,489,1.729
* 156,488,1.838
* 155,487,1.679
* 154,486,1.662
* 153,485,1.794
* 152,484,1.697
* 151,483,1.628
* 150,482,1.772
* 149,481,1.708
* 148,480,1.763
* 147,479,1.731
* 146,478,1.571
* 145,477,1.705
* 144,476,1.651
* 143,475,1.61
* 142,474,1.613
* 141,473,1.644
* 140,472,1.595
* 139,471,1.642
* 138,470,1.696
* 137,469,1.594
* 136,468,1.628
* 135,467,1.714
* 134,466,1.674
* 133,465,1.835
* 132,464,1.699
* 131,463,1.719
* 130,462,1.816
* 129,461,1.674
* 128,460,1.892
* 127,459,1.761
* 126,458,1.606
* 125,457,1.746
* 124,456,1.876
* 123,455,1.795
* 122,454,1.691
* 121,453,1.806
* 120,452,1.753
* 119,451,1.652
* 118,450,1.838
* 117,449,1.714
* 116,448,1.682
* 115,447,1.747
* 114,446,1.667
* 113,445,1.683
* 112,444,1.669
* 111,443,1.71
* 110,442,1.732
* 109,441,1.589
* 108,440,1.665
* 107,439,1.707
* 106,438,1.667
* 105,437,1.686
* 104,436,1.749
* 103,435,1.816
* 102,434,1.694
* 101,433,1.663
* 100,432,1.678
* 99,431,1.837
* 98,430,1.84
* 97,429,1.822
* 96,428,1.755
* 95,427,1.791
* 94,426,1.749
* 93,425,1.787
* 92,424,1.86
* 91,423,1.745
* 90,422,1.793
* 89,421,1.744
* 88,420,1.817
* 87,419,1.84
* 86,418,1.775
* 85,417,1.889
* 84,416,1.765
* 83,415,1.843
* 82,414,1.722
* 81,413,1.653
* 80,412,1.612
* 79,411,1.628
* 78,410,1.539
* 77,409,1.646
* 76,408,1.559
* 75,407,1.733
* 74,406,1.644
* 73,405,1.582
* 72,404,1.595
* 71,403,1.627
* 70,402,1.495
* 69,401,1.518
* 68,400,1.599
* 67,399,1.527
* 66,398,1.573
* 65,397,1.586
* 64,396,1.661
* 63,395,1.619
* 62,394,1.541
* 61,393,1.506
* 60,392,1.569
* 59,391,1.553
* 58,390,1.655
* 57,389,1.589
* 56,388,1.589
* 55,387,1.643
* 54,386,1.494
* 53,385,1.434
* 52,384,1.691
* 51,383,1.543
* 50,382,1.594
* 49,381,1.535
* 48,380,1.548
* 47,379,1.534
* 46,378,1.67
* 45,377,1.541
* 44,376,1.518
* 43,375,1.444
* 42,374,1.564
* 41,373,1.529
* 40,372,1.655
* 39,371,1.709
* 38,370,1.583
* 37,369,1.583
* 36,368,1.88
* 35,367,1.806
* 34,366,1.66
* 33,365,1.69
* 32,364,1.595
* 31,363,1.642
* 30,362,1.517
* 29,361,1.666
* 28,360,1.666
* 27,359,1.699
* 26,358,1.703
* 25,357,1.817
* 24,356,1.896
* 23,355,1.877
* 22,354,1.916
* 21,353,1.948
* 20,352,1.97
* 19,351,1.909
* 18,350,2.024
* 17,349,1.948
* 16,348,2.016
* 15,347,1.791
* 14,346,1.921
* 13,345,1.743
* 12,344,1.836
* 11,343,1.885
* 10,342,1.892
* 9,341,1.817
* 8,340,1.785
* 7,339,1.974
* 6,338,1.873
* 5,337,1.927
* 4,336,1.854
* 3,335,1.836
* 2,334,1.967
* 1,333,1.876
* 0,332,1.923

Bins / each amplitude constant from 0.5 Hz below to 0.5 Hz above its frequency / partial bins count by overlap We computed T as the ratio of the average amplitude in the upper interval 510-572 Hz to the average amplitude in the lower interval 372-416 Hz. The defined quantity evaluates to 1.2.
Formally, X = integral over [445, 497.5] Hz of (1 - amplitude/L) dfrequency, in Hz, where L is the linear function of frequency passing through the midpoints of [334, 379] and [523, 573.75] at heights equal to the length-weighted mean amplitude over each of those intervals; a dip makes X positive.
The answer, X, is 5.2 Hz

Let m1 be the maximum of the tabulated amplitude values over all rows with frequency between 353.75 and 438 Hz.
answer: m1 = 1.916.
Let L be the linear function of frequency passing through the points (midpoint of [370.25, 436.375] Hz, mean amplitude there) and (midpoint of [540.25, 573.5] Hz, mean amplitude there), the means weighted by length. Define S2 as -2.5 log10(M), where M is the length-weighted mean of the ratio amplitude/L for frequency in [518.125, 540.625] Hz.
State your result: 0.05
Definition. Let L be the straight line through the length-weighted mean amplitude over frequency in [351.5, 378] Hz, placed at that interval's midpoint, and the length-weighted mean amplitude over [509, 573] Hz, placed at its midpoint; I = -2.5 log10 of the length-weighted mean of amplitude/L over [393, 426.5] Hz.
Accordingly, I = 0.06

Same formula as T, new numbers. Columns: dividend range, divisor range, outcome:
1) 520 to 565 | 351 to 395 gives 1.16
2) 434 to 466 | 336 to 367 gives 0.95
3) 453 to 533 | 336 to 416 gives 1.06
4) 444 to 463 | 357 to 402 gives 1.09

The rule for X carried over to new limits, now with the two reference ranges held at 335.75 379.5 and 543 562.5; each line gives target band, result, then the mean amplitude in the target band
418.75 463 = 2.2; 1.74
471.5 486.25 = 1.5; 1.68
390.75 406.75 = 2.0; 1.58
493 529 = 0.4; 1.88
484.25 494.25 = 0.8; 1.73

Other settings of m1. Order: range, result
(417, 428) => 1.889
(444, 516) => 2.006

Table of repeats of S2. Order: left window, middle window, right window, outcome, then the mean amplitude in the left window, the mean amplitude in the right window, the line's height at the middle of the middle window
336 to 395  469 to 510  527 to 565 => 0.064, 1.71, 1.91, 1.85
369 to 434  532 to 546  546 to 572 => 0.115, 1.65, 2.09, 2.03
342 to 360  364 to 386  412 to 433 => 0.150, 1.87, 1.78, 1.84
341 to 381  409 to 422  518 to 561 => 0.031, 1.74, 1.89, 1.78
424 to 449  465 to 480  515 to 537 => 0.088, 1.73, 1.9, 1.8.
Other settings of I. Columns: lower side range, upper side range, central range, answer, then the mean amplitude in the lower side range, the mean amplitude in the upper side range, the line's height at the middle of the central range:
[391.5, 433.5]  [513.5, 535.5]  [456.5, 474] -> 0.06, 1.68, 1.91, 1.79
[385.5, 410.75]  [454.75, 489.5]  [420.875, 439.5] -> -0.08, 1.59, 1.71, 1.64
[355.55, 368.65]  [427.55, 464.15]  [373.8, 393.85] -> 0.10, 1.71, 1.73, 1.71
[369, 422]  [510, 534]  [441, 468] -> 0.02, 1.62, 1.92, 1.76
